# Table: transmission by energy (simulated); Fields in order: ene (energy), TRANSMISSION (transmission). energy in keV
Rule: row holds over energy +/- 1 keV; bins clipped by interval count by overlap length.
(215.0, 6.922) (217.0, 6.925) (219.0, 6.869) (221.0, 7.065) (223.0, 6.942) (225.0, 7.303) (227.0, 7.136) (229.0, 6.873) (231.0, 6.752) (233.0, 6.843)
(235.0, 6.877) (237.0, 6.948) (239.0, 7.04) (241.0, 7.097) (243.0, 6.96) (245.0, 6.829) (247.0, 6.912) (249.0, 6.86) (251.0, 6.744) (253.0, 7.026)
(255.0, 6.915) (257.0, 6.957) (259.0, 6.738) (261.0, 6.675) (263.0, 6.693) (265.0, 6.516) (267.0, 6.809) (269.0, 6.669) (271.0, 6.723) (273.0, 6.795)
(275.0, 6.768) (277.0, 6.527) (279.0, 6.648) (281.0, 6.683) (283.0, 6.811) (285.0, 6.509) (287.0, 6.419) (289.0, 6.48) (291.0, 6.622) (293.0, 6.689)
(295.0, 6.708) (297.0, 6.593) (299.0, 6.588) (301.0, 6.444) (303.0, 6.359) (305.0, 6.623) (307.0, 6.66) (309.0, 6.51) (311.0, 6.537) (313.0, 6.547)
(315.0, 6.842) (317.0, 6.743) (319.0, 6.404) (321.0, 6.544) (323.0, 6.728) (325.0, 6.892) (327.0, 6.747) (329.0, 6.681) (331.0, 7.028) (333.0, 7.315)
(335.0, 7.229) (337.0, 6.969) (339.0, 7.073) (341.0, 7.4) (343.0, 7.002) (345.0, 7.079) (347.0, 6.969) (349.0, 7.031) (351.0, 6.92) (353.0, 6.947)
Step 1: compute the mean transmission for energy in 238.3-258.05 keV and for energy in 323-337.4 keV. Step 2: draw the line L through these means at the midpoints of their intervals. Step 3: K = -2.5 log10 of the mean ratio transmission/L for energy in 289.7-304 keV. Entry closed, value 0.06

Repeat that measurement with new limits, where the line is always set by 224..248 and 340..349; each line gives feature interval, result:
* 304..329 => 0.07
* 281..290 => 0.07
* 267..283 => 0.05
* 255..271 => 0.04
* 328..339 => 0.01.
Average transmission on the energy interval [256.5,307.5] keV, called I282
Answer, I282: 6.64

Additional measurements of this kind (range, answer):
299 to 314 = 6.53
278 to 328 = 6.61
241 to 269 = 6.82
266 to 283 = 6.71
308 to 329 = 6.65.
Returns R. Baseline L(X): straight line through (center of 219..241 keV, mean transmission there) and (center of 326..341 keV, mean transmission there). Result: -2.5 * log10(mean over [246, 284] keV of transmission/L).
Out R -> 0.04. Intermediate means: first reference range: 6.98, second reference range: 7.03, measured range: 6.76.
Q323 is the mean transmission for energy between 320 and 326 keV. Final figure 6.72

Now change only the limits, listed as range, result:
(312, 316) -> 6.69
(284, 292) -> 6.51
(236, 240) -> 6.99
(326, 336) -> 7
